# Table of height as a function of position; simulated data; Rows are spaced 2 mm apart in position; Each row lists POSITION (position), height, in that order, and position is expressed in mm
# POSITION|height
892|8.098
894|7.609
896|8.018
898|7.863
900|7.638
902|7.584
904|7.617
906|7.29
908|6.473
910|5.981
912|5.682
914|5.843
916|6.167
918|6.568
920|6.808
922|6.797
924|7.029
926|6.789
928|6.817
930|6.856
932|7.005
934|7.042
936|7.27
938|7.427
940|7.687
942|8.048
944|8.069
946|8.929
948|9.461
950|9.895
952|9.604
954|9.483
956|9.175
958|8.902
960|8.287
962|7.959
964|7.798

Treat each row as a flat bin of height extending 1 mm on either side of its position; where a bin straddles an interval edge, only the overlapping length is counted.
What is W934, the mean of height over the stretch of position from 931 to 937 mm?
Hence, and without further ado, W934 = 7.11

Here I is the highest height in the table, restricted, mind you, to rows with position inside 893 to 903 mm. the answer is 8.018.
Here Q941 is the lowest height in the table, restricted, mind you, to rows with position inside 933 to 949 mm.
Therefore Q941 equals 7.042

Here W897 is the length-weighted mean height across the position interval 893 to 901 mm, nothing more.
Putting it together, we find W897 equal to 7.78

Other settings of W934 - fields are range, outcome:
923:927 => 6.91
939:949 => 8.44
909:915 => 5.84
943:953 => 9.19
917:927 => 6.8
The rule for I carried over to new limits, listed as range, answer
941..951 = 9.895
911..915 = 5.843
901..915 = 7.617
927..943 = 8.048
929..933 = 7.005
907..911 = 6.473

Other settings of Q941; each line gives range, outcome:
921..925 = 6.797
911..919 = 5.682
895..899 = 7.863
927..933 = 6.817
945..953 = 8.929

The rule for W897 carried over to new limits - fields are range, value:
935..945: 7.7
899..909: 7.32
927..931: 6.84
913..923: 6.44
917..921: 6.69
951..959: 9.29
